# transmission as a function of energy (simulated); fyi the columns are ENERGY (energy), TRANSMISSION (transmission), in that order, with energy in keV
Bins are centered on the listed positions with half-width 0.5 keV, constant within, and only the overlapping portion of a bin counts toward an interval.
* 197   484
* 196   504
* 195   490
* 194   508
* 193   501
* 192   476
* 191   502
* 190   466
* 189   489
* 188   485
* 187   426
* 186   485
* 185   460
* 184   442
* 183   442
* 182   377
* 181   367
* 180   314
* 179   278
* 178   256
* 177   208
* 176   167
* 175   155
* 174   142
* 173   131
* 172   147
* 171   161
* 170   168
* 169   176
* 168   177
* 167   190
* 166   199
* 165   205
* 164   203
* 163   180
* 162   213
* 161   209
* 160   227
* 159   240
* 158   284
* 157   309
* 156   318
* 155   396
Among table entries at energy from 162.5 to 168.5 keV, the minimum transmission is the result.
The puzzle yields 177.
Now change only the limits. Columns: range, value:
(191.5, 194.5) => 476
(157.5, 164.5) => 180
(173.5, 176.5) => 142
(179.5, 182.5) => 314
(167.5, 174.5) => 131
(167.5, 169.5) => 176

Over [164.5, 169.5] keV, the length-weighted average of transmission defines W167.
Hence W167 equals 189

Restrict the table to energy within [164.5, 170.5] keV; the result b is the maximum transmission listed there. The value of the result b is 205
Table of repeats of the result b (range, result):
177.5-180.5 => 314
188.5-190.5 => 489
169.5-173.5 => 168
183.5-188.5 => 485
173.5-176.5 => 167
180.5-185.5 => 460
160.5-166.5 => 213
